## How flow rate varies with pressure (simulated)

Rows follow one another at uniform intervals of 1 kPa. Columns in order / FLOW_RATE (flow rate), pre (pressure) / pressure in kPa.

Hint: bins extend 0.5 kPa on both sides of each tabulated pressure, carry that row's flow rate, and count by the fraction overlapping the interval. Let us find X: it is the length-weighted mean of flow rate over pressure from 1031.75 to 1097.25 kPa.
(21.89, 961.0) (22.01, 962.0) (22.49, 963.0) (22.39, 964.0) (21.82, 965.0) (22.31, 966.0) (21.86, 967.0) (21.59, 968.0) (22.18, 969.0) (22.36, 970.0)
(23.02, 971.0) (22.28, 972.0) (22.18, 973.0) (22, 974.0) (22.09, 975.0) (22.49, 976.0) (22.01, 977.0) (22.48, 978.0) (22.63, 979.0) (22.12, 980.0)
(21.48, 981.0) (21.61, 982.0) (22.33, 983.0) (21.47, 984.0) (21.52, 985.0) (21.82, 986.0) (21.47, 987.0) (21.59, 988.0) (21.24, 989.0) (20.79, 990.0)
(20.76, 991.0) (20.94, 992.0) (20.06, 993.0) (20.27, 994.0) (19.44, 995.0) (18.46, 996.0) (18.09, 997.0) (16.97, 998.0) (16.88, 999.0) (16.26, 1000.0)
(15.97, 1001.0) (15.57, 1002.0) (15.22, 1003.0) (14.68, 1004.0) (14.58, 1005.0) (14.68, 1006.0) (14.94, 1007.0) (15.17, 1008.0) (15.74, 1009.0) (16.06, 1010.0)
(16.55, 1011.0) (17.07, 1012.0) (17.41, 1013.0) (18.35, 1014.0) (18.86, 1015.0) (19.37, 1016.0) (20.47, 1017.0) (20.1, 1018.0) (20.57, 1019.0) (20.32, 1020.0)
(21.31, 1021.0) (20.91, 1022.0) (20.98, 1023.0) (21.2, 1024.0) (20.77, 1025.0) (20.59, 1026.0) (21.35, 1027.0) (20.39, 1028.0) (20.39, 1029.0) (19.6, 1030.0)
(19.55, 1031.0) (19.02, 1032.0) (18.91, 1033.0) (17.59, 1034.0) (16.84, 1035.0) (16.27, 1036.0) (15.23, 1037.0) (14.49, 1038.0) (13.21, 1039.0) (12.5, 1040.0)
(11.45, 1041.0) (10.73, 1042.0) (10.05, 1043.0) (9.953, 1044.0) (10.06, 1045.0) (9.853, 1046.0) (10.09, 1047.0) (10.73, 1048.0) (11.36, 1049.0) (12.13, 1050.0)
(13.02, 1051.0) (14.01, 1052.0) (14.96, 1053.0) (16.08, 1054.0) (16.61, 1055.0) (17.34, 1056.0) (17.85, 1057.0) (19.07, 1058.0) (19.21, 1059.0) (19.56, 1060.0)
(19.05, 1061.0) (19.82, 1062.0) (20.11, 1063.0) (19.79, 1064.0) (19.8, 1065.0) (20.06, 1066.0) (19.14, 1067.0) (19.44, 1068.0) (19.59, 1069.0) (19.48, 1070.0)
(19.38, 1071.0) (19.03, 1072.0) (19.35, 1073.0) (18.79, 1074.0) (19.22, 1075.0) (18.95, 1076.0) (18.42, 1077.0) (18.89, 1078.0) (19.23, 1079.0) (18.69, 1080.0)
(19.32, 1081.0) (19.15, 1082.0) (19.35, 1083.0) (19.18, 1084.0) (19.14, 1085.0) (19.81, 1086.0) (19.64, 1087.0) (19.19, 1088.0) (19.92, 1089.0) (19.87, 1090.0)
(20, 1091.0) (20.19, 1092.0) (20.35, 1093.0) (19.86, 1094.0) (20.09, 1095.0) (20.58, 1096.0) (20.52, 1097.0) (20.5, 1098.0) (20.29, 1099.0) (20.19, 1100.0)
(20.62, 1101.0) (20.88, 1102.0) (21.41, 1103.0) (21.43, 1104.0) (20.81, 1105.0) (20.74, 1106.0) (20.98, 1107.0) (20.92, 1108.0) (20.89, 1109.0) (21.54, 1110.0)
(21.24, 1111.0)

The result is 17.3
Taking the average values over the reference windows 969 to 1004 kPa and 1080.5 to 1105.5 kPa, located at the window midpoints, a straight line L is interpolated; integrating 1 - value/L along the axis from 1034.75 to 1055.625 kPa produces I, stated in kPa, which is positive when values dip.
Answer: 7.7 kPa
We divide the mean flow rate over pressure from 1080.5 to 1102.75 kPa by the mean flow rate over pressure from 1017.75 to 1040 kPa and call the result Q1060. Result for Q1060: 1.06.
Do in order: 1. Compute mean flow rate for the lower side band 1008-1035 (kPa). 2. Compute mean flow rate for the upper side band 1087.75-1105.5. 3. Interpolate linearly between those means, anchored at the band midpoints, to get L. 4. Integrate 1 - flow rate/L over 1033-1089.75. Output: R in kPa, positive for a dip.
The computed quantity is 8.7 kPa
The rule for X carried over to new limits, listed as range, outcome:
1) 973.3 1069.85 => 18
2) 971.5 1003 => 20.4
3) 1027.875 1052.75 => 14.2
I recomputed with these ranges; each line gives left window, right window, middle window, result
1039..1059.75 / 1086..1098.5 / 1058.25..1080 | -3.88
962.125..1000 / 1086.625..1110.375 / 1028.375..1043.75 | 3.84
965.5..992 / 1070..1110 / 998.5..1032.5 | 4.74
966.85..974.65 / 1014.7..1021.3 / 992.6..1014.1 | 4.23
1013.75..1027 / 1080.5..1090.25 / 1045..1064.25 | 4.11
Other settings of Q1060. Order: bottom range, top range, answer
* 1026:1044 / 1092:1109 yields 1.27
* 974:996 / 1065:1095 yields 0.91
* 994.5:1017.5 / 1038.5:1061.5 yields 0.82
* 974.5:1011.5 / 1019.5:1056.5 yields 0.83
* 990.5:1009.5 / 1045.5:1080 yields 1.02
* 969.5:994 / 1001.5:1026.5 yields 0.83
